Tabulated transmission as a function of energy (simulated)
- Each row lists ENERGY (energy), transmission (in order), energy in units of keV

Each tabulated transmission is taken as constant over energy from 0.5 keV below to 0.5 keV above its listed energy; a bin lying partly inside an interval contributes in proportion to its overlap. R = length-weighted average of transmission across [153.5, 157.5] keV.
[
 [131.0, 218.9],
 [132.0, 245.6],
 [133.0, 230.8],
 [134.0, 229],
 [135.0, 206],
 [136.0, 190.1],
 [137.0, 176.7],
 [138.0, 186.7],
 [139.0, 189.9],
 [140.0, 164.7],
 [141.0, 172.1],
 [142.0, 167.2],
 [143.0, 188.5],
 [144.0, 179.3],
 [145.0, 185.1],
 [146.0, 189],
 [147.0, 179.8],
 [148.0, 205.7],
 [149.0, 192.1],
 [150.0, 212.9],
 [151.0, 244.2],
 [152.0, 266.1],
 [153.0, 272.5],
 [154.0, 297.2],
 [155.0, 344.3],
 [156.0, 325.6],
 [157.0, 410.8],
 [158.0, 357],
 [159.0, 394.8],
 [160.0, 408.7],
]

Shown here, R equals 344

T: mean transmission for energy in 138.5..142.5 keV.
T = 173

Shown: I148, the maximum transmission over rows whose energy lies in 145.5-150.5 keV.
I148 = 212.9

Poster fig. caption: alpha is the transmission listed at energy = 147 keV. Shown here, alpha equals 179.8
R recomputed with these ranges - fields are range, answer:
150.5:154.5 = 270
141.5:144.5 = 178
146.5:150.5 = 198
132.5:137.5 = 207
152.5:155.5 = 305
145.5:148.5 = 192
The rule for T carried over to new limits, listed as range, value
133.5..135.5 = 218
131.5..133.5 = 238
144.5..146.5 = 187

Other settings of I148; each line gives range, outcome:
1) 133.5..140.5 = 229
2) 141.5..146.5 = 189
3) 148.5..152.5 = 266.1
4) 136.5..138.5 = 186.7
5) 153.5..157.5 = 410.8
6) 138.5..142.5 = 189.9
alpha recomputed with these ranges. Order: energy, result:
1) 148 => 205.7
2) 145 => 185.1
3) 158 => 357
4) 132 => 245.6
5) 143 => 188.5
